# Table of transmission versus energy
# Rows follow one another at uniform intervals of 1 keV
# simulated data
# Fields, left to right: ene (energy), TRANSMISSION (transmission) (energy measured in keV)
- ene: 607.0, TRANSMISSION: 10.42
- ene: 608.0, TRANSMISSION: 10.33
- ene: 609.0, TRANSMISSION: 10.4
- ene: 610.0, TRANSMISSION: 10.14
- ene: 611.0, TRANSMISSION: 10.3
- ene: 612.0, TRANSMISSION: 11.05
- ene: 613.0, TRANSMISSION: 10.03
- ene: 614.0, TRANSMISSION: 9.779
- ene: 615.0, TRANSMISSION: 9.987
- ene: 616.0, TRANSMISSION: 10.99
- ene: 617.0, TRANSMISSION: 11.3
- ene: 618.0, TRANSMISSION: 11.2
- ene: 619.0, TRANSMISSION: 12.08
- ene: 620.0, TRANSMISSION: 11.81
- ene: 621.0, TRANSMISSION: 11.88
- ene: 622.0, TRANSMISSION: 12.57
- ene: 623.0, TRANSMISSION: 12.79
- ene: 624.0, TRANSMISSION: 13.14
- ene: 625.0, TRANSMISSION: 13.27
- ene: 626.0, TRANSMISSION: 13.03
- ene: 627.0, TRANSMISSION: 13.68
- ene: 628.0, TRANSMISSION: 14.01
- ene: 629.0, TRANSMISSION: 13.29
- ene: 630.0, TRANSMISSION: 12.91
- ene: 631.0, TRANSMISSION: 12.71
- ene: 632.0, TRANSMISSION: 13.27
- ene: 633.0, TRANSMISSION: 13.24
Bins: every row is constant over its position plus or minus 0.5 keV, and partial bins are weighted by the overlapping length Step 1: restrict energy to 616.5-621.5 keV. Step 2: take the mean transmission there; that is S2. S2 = 11.7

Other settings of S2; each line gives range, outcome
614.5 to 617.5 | 10.8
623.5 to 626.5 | 13.1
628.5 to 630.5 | 13.1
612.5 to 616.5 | 10.2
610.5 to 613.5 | 10.5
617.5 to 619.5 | 11.6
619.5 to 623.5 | 12.3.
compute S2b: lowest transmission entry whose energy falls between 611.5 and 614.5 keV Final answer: 9.779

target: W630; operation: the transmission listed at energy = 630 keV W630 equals 12.91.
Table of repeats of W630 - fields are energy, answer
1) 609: 10.4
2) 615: 9.987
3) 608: 10.33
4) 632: 13.27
